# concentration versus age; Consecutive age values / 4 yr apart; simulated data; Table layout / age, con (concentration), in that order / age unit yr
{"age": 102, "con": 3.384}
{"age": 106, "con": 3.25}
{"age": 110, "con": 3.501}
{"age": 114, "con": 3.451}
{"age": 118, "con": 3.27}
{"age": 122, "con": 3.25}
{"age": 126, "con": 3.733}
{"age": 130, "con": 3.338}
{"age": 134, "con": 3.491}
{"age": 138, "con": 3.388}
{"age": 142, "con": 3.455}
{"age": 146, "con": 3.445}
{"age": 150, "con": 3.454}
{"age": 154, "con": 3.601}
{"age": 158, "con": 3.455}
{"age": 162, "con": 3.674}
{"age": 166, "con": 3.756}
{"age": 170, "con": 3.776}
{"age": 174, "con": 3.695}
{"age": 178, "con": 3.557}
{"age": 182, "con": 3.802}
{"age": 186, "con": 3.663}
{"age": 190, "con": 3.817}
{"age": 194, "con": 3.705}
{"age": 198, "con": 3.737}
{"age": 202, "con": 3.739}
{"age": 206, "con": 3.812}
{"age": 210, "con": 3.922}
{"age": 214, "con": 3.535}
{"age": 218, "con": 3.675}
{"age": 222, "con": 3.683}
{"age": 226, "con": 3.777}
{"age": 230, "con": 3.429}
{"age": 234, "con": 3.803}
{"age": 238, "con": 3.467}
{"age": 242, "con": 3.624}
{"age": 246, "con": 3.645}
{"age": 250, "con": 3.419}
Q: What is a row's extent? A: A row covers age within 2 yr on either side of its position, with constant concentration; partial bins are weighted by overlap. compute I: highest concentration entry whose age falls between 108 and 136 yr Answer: 3.733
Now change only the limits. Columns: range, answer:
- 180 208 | 3.817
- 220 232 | 3.777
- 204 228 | 3.922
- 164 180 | 3.776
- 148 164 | 3.674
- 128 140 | 3.491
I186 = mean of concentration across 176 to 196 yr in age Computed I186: 3.71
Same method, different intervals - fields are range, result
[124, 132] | 3.54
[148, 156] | 3.53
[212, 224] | 3.63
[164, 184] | 3.72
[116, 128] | 3.42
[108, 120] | 3.41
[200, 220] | 3.74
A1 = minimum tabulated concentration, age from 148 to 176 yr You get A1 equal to 3.454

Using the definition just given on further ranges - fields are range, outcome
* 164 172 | 3.756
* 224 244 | 3.429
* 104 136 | 3.25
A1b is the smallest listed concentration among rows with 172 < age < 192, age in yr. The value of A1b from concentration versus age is 3.557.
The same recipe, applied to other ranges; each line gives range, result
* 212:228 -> 3.535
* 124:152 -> 3.338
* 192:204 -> 3.705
